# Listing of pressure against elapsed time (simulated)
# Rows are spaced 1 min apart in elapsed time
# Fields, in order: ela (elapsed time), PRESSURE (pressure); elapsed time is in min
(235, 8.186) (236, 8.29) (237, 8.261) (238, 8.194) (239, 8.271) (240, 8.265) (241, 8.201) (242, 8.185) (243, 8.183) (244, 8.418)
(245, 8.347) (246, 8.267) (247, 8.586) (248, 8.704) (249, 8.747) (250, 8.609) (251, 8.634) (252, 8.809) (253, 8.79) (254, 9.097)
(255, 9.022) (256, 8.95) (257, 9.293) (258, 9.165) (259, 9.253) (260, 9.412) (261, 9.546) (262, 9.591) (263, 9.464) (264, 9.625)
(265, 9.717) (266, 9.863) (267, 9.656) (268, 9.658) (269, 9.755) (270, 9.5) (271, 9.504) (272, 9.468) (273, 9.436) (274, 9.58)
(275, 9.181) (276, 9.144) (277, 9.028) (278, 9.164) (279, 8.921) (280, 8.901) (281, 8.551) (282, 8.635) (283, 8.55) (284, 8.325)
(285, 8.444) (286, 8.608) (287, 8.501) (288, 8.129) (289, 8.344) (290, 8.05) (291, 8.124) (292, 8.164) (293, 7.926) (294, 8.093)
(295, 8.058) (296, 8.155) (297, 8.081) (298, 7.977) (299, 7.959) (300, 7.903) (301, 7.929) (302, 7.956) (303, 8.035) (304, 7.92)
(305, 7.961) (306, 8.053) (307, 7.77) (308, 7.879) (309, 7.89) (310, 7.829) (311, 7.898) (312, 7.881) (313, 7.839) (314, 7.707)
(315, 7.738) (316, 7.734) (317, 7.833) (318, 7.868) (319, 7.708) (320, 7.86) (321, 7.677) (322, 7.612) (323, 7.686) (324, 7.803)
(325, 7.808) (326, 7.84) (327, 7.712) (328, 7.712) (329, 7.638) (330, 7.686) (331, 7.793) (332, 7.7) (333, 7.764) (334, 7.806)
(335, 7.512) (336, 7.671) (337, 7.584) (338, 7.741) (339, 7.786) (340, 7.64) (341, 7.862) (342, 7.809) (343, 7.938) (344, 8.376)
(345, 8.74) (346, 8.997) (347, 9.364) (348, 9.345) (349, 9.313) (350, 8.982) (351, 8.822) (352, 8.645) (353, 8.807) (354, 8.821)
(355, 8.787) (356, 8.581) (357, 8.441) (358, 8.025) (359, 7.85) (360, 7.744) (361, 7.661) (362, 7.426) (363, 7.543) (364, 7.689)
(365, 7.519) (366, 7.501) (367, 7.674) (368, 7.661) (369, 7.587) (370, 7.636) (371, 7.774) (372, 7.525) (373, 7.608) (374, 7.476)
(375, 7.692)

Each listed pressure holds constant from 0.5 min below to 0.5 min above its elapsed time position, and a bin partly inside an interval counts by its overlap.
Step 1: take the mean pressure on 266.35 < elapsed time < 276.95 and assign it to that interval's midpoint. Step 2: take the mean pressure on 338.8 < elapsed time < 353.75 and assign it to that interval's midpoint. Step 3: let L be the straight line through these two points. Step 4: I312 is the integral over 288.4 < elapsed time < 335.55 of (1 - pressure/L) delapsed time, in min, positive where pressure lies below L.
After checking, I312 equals 5.9 min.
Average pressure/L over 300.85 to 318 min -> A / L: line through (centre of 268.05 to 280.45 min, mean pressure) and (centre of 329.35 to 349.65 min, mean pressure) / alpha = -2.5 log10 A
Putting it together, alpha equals 0.11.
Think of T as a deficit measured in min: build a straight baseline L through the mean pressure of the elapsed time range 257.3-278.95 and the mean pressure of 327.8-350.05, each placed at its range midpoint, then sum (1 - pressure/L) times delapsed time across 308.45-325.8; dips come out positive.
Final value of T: 1.49 min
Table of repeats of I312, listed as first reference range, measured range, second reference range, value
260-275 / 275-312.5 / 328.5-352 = 3.4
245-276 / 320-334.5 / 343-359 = 1.9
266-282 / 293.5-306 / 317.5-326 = 0.7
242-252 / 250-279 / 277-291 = -2.7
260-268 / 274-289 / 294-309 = 0.2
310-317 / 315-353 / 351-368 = -0.6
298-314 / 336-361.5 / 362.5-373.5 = -2.2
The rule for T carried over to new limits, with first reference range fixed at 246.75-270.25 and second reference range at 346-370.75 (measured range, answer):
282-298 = 1.21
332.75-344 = 0.89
